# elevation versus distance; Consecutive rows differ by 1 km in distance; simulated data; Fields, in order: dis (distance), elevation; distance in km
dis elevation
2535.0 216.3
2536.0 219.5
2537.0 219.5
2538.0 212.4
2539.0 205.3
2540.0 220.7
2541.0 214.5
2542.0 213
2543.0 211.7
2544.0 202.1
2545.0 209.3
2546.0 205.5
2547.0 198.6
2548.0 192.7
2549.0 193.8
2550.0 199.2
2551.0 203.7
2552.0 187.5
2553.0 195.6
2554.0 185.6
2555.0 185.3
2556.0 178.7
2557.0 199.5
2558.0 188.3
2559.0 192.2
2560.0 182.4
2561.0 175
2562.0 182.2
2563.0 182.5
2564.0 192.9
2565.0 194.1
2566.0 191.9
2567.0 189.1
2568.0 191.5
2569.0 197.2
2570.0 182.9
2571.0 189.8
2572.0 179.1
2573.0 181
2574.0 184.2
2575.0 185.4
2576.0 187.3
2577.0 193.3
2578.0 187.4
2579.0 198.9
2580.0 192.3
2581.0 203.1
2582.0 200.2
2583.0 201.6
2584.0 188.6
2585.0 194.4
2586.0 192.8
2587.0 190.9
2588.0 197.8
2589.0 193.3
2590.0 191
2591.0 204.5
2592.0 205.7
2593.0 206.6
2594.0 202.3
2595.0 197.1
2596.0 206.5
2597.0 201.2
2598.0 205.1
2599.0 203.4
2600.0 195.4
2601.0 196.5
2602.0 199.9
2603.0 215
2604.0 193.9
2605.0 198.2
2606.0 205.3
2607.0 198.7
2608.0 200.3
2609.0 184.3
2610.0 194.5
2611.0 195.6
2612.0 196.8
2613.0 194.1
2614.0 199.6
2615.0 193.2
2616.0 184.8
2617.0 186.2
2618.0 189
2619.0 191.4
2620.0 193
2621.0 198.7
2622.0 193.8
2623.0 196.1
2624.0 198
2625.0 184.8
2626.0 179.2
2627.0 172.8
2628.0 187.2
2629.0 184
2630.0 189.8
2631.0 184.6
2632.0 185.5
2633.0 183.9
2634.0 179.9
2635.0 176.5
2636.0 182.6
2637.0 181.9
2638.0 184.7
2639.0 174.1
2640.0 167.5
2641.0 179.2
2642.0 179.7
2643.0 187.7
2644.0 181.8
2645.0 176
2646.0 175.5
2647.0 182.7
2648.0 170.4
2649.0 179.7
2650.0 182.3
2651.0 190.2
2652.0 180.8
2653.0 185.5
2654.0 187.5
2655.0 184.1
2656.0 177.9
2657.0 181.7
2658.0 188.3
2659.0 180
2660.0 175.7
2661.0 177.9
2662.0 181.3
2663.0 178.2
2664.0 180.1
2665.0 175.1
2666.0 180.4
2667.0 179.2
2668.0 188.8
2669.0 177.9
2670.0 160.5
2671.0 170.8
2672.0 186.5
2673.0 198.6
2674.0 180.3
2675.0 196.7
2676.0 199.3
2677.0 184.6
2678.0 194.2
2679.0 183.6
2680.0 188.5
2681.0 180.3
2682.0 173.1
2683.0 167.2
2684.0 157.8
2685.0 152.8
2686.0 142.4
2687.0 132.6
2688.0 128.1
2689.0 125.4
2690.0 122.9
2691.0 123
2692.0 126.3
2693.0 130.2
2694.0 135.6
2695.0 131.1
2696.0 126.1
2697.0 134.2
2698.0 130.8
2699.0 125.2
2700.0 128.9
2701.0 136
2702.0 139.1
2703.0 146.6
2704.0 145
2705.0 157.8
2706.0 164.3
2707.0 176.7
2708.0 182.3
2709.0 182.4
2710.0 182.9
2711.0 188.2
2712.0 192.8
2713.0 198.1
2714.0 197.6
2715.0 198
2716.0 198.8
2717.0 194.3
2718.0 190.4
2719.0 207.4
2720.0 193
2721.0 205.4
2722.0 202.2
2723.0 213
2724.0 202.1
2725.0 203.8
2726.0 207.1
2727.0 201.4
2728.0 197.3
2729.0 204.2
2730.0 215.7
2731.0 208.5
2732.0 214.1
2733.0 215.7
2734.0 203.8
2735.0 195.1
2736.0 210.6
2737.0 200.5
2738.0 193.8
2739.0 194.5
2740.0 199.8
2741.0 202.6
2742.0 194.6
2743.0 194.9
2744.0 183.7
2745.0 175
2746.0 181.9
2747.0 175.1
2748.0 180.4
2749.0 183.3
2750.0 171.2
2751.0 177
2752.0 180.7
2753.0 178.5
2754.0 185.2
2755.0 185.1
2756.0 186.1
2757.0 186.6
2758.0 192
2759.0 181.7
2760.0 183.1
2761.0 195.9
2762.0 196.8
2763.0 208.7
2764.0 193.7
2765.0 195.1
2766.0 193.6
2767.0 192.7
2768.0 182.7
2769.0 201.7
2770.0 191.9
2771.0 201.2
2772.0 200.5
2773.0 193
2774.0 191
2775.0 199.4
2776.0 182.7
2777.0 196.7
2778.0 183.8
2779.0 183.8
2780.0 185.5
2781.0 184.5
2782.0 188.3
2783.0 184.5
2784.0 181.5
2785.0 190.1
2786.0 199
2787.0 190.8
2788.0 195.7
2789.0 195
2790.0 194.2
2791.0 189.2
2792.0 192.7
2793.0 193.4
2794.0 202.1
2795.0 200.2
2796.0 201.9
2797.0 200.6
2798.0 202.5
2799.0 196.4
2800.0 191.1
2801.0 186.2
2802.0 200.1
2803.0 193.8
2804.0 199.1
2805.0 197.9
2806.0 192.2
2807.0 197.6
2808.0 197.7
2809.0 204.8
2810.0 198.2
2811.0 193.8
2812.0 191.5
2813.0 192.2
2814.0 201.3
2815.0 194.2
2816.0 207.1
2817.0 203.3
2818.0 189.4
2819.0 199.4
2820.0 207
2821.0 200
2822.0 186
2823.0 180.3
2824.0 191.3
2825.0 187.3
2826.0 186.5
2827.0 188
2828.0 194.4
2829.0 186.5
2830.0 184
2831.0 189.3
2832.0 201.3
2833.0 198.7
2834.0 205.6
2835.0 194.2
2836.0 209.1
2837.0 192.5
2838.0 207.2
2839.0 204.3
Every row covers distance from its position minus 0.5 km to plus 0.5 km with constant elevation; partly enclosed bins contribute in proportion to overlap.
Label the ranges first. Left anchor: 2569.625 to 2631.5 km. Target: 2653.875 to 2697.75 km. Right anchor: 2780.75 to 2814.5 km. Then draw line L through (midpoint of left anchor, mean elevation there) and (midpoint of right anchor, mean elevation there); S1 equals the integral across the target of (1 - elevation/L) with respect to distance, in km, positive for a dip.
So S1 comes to 6.4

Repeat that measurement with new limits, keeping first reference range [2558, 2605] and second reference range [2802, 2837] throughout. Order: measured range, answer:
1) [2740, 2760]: 1.09 km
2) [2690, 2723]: 5.07 km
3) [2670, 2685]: 1.02 km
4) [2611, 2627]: 0.22 km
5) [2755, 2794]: 0.70 km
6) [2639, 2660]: 1.48 km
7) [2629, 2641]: 0.81 km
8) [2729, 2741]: -0.60 km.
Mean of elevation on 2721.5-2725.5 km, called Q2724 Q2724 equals 205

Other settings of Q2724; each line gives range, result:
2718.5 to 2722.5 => 202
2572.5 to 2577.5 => 186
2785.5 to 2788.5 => 195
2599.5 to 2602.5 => 197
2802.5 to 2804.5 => 196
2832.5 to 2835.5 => 200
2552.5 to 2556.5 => 186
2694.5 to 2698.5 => 131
